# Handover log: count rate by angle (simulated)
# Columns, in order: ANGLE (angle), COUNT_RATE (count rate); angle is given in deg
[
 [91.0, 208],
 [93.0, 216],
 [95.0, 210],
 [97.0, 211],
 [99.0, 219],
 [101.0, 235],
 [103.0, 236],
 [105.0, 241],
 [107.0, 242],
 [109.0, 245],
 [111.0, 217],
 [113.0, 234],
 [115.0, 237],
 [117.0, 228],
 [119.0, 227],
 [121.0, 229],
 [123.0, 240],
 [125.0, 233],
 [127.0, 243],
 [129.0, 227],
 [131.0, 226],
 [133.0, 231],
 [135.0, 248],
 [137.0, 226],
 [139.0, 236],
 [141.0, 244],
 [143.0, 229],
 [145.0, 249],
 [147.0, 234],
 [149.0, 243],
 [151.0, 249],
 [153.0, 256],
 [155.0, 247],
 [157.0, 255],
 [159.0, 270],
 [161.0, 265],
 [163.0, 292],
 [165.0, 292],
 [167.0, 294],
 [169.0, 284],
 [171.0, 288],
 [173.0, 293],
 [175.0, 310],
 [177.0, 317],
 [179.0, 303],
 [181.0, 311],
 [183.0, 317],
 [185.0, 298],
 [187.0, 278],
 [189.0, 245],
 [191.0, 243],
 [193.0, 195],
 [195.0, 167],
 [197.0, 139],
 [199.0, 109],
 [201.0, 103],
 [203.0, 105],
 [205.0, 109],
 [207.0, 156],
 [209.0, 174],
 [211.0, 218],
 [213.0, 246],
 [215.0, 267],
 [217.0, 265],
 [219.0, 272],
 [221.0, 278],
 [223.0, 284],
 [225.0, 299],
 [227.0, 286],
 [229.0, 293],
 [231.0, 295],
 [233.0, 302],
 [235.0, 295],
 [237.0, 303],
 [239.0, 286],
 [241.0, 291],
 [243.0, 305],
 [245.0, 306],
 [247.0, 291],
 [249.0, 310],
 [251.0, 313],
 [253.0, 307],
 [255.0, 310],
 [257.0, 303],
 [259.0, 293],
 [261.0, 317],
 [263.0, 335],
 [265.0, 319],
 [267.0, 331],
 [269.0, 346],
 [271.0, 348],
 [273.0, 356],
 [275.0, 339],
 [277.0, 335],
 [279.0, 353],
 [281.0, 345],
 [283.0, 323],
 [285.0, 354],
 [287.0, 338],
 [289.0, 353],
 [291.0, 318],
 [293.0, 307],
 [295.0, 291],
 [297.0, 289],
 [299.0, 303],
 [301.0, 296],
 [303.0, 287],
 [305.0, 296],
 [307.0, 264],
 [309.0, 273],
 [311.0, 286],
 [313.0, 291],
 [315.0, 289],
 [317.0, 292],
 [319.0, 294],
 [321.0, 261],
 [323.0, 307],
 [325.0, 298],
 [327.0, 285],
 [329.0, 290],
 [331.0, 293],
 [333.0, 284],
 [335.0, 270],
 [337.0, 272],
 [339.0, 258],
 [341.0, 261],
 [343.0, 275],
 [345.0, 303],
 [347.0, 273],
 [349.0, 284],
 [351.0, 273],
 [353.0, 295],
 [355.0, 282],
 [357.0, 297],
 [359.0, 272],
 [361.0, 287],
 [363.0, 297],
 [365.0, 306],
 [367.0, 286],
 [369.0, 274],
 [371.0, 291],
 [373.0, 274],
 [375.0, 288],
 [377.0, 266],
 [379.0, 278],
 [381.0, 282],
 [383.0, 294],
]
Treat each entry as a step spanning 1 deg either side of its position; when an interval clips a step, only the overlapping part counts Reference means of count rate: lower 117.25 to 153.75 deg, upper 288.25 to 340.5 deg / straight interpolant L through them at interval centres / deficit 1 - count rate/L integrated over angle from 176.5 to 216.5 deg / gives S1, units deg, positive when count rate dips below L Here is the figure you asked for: 6.3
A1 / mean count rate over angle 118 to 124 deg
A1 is 232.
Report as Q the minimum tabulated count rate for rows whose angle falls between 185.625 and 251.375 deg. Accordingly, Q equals 103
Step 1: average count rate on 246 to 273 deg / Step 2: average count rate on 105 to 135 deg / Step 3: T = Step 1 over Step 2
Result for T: 1.36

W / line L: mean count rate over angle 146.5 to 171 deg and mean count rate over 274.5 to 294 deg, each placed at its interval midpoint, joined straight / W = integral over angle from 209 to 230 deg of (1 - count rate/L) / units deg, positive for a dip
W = 2.41 deg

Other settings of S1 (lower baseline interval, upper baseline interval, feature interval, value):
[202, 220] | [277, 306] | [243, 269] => -4.4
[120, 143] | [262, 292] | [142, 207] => 5.2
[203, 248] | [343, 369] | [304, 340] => -0.4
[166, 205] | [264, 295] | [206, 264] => 1.6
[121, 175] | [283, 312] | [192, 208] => 8.0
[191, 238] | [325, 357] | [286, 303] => -3.3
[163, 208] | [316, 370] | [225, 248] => -4.1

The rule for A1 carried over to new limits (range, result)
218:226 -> 283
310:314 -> 288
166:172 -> 289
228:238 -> 298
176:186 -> 309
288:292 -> 336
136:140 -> 231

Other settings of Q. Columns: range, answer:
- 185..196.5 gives 167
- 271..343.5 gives 258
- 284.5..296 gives 291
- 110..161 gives 217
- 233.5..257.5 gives 286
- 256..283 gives 293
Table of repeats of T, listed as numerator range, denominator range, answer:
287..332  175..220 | 1.33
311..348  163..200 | 1.08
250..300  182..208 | 1.71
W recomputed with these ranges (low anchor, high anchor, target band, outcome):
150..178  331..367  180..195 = 0.9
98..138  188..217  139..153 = -1.7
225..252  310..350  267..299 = -4.5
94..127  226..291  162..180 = -2.1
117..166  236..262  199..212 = 6.4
